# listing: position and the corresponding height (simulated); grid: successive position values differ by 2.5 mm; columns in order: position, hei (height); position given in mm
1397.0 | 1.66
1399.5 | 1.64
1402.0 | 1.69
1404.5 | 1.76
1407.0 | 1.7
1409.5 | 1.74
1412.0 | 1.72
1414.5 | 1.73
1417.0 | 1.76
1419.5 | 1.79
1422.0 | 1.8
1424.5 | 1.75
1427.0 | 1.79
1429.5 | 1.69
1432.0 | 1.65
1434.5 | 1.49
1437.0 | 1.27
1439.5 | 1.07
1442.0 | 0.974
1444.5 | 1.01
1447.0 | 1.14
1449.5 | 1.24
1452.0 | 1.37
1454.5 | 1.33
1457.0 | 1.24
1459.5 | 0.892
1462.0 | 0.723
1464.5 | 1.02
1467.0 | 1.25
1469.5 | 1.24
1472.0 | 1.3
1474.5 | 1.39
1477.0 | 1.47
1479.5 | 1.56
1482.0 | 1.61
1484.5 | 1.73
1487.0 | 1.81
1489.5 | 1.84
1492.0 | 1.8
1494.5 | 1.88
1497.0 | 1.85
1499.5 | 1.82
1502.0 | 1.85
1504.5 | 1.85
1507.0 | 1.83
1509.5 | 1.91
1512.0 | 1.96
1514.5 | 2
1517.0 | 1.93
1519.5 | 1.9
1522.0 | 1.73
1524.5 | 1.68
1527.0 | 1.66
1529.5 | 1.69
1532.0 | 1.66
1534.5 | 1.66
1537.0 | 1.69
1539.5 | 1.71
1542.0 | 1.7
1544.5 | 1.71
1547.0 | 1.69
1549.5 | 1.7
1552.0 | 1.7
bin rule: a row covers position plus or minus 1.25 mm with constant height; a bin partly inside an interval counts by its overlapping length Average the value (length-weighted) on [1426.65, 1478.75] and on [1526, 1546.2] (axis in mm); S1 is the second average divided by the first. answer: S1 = 1.3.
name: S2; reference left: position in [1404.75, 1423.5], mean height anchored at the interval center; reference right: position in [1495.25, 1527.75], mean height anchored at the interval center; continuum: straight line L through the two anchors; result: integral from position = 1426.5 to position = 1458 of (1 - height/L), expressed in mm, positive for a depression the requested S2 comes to 8.13 mm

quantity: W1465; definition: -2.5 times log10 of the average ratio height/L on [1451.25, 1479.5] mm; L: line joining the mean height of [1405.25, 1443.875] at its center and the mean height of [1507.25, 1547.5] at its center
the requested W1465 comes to 0.34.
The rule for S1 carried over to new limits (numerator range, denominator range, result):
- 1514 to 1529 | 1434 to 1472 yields 1.57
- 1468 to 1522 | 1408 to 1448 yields 1.14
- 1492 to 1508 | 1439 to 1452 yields 1.65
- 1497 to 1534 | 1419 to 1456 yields 1.28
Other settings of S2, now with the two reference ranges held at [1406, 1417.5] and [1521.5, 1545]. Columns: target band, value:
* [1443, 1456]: 3.8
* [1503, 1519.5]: -2.1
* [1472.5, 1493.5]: 0.8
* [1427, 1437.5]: 0.9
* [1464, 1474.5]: 2.9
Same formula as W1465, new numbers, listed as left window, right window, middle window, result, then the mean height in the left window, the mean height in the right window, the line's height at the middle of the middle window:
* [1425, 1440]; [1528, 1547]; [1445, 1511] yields 0.076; 1.53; 1.69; 1.6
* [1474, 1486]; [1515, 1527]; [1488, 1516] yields -0.107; 1.57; 1.81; 1.7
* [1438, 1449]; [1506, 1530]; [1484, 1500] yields -0.166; 1.07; 1.83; 1.57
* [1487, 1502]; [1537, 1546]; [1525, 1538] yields 0.038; 1.84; 1.7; 1.73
